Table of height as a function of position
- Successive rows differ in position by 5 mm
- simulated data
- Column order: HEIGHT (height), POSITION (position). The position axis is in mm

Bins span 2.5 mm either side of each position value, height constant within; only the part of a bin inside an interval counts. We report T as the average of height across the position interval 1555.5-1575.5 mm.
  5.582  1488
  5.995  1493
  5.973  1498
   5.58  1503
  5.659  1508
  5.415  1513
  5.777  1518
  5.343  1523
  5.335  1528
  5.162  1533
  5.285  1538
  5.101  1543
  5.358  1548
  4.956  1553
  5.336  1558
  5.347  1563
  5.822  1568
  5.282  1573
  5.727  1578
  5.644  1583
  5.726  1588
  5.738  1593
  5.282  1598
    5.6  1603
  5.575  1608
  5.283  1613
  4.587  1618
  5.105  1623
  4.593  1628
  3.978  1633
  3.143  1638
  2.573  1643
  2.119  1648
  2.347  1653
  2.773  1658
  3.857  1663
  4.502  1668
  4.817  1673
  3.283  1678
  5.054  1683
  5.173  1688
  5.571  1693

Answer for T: 5.45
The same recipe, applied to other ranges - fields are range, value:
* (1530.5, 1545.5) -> 5.18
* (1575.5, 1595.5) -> 5.71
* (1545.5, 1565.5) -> 5.25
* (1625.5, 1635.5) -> 4.29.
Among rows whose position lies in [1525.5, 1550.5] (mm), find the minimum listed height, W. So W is 5.101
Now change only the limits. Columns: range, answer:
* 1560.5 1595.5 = 5.282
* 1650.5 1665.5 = 2.347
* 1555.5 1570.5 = 5.336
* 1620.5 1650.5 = 2.119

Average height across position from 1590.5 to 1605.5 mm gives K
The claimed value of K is 5.54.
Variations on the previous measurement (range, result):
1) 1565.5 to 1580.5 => 5.61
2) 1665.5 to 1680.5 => 4.2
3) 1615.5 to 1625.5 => 4.85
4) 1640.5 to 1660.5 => 2.45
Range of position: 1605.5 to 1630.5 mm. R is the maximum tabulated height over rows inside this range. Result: 5.575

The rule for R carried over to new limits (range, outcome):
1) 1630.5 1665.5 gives 3.978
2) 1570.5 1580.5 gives 5.727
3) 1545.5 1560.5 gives 5.358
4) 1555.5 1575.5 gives 5.822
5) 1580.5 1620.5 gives 5.738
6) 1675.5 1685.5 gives 5.054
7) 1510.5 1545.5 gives 5.777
